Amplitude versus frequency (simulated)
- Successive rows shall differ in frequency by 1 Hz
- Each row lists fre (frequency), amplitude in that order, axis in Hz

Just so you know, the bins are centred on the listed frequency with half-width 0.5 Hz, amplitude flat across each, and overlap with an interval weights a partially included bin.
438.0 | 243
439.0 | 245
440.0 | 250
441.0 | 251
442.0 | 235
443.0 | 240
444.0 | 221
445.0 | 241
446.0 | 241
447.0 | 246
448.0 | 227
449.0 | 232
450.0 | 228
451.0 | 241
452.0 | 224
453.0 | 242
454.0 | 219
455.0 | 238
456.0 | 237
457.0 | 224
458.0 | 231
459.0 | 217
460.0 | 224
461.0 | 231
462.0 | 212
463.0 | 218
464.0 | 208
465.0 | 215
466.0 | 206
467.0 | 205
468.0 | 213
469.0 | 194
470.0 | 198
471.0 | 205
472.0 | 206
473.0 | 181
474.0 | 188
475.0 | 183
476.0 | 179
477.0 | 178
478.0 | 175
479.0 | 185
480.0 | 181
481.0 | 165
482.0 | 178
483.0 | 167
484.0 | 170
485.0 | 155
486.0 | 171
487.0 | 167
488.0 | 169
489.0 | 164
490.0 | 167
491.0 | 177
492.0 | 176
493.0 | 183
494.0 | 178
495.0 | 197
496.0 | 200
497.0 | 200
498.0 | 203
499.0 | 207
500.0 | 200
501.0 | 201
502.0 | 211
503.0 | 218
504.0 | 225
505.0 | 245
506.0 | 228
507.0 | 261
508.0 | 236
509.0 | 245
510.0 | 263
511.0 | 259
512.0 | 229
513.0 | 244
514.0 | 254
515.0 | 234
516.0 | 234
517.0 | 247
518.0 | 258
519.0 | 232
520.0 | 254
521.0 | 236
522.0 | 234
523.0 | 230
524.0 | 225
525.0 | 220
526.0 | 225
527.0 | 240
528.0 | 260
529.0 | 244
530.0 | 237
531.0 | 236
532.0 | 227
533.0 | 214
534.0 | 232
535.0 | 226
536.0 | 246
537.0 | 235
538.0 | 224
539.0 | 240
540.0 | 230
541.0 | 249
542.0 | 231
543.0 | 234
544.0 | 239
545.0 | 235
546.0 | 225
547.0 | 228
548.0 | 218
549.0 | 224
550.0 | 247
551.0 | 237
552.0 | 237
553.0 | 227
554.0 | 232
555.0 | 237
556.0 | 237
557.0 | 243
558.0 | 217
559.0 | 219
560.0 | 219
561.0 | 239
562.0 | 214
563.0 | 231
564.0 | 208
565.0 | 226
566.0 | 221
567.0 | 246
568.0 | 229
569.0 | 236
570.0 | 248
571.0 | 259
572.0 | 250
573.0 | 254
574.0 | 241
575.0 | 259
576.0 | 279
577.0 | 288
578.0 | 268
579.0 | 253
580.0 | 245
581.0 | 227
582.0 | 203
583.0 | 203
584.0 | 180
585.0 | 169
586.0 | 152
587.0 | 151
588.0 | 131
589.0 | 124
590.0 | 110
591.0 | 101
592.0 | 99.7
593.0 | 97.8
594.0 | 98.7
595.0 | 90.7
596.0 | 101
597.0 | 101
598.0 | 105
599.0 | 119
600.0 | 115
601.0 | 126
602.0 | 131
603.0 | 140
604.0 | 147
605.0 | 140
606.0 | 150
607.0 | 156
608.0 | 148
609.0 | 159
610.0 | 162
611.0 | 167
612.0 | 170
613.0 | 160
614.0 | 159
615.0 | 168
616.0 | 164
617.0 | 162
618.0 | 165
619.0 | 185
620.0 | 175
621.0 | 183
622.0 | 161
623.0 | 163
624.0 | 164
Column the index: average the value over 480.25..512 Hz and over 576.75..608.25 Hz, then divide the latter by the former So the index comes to 0.76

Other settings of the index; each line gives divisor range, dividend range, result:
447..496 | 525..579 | 1.19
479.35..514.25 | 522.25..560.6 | 1.15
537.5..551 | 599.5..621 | 0.67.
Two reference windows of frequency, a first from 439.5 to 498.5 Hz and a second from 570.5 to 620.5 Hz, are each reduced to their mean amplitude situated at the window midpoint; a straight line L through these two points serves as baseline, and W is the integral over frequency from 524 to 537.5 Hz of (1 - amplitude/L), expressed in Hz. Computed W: -3.4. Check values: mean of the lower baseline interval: 204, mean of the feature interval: 234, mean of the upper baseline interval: 168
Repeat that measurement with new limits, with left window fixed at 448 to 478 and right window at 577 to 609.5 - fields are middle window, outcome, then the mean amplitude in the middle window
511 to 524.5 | -3.9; 240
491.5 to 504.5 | -0.3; 200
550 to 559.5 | -3.6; 233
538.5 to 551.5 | -4.5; 234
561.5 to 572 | -4.5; 233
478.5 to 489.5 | 1.8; 170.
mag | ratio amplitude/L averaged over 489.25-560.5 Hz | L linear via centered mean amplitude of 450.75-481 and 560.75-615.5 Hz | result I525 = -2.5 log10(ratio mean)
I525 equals -0.18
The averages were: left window 208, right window 179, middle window 227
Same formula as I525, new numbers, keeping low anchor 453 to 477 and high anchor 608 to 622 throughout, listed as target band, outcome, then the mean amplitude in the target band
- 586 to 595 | 0.45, 115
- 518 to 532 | -0.22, 237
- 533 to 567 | -0.24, 230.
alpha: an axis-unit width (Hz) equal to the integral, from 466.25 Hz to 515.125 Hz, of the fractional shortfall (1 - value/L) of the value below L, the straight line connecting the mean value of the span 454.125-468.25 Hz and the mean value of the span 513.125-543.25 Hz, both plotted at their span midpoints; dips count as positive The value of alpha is 5.9 Hz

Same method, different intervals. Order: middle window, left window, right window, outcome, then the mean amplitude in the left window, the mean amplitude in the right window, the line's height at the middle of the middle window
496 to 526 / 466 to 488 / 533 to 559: -3.5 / 183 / 233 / 208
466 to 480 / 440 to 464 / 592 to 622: 1.8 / 231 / 143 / 219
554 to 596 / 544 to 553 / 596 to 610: -4.1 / 232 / 133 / 184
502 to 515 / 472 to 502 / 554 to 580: -2.8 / 182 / 241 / 198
